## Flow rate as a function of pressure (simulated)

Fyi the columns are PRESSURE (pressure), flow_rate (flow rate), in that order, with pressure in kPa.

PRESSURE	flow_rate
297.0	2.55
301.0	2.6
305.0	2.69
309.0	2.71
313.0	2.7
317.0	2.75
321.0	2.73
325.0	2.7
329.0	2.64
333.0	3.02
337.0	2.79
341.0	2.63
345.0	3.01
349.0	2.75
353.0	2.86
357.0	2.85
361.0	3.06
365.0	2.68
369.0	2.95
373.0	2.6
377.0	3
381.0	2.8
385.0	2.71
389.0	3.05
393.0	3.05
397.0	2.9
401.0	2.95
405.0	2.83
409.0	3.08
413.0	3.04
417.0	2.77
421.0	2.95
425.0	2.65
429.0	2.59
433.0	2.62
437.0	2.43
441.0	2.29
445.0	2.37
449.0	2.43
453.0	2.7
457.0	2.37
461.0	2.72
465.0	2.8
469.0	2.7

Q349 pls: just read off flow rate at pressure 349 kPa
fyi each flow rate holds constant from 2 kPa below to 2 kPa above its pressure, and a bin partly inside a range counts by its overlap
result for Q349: 2.75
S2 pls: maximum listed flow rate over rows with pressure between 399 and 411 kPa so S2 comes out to 3.08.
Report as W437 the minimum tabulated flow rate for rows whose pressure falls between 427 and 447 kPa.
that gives 2.29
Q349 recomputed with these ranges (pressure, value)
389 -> 3.05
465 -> 2.8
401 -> 2.95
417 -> 2.77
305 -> 2.69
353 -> 2.86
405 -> 2.83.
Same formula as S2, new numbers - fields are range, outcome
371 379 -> 3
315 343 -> 3.02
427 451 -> 2.62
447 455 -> 2.7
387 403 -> 3.05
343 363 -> 3.06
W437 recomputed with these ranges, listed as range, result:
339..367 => 2.63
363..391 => 2.6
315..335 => 2.64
